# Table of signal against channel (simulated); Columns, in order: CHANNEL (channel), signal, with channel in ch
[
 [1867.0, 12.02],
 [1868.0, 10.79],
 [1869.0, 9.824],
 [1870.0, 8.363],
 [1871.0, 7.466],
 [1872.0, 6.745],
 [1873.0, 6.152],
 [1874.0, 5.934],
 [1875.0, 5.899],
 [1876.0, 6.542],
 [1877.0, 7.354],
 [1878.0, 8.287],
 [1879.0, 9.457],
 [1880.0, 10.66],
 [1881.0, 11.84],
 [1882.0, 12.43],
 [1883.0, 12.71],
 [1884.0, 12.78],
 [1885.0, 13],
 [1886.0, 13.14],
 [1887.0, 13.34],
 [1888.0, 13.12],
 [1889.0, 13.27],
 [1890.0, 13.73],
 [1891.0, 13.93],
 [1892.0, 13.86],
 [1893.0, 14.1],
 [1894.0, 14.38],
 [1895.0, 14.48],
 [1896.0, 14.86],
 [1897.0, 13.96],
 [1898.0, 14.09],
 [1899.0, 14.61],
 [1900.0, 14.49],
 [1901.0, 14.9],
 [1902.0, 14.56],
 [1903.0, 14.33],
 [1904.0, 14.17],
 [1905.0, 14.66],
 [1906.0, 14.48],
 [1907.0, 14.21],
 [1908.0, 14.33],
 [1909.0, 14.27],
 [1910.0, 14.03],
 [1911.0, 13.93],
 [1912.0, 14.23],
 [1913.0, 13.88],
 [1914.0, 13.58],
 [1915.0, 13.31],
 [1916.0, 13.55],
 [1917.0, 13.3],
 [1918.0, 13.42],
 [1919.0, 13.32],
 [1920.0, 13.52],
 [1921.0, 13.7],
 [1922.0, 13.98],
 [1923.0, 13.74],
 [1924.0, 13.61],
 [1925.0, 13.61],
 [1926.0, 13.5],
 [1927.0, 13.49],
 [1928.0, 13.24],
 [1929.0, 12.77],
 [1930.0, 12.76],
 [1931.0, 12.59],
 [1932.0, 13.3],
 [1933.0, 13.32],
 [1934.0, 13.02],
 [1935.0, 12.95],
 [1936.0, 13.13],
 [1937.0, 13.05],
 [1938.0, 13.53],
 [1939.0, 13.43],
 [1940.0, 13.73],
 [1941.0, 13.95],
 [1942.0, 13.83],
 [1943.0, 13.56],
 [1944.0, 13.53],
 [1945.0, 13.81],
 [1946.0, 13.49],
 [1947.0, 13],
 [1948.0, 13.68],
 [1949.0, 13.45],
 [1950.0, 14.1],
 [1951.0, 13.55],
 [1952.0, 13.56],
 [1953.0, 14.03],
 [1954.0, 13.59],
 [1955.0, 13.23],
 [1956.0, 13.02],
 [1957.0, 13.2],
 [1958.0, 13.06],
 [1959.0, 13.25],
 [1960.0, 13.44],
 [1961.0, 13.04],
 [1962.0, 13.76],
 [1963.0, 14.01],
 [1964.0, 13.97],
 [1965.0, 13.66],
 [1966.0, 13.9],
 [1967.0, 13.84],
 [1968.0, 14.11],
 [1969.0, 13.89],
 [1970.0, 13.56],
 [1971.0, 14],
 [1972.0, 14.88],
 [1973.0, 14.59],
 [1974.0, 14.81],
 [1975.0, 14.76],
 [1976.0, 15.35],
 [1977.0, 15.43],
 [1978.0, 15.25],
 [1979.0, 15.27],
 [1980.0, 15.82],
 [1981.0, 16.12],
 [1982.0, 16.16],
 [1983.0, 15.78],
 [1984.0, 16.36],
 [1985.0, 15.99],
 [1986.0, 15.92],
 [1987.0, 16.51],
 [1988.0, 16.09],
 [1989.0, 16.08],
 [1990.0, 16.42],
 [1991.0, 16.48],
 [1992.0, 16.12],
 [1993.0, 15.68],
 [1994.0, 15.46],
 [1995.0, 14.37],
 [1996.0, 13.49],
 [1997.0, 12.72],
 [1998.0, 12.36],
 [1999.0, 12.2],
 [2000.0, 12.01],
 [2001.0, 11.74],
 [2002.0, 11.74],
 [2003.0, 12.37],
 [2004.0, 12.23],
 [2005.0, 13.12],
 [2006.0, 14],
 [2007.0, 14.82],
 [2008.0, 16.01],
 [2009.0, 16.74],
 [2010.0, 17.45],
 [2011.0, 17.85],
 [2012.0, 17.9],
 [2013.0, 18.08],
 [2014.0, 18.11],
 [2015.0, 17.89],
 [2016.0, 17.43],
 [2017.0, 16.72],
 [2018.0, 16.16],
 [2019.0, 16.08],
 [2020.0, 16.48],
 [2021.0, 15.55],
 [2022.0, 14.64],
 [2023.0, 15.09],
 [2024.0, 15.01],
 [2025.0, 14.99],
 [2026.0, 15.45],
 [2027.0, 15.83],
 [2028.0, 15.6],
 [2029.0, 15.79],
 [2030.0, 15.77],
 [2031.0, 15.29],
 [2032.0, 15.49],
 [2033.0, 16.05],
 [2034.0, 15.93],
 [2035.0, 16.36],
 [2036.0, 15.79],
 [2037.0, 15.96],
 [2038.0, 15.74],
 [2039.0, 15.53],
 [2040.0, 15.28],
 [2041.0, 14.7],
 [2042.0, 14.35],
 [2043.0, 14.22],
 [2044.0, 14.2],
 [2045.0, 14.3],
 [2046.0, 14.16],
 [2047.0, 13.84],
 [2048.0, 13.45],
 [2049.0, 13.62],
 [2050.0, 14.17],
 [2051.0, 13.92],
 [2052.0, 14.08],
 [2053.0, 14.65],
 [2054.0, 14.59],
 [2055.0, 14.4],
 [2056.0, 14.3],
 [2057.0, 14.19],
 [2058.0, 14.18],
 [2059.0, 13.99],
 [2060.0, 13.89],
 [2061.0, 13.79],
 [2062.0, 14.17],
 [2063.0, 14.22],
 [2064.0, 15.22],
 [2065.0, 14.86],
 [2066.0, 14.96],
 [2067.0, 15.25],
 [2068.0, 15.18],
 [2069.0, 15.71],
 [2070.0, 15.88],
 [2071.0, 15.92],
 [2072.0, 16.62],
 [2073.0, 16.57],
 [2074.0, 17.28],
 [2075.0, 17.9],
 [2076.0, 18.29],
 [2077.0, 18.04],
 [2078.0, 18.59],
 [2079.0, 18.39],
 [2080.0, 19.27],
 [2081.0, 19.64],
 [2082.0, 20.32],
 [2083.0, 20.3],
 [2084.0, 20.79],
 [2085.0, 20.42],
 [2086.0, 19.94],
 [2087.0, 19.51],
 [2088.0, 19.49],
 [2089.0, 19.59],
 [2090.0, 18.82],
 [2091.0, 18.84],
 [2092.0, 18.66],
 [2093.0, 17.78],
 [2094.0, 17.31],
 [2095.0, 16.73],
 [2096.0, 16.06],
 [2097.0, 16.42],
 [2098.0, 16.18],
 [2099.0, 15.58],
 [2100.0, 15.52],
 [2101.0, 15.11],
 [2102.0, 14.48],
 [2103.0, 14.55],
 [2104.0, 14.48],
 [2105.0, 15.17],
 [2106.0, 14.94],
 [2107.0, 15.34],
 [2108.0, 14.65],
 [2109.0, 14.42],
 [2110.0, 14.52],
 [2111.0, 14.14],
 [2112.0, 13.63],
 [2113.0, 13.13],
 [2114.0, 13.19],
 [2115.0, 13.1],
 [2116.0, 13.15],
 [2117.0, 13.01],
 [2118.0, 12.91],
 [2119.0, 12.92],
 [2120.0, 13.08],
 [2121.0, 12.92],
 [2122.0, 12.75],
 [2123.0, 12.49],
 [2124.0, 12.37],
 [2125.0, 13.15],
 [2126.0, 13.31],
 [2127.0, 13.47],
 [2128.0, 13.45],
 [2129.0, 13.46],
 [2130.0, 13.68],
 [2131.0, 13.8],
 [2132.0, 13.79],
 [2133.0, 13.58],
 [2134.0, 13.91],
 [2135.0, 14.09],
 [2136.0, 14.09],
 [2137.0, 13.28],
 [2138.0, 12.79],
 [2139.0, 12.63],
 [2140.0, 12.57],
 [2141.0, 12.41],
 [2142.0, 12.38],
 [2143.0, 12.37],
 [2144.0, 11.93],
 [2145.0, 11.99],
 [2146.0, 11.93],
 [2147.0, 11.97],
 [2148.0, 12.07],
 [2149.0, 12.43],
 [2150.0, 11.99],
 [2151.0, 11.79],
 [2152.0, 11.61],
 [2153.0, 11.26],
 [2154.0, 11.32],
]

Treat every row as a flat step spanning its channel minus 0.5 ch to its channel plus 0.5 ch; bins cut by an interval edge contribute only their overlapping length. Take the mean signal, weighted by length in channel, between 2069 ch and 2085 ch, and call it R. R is 18.2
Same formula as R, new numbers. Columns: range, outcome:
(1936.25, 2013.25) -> 14.4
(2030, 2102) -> 16.2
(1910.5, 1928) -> 13.6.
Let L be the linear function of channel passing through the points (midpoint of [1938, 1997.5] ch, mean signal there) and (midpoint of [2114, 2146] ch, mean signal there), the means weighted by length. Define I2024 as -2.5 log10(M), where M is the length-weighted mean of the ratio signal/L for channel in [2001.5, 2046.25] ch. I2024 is -0.12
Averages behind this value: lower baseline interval 14.4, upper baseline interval 13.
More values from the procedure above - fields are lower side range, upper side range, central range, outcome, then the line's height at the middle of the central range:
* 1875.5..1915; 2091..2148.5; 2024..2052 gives -0.10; 13.7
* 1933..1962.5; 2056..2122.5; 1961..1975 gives -0.02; 13.8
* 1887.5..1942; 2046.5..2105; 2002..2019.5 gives -0.04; 15.3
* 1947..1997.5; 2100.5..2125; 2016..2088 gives -0.13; 14.1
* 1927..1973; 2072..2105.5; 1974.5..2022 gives -0.03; 15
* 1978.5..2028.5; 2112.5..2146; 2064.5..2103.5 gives -0.25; 13.9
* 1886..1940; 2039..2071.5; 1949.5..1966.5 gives 0.03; 14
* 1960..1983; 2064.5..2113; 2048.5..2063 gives 0.15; 16.2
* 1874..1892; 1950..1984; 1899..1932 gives -0.12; 12.4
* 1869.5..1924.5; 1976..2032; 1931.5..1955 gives 0.02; 13.8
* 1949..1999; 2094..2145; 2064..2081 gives -0.20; 14.1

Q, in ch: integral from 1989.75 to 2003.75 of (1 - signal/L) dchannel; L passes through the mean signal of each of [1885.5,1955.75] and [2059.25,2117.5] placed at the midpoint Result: 1.1 ch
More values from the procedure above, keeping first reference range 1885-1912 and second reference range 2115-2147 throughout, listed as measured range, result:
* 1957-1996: -3.3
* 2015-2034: -3.2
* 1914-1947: 1.3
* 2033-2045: -1.6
